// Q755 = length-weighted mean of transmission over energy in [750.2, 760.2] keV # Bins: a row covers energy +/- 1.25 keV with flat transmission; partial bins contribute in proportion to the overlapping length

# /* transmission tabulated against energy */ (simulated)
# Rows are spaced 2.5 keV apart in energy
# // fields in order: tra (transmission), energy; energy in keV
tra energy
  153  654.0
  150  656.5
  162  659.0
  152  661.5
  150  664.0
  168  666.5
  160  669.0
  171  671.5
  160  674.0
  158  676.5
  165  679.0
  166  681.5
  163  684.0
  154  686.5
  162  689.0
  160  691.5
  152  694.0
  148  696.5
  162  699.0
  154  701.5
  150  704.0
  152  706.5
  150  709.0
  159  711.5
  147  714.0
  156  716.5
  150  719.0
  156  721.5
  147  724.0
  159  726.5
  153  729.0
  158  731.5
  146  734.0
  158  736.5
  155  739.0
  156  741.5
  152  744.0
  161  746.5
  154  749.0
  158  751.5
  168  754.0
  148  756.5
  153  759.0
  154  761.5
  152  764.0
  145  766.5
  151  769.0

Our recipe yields 157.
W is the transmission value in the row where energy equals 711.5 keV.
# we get 159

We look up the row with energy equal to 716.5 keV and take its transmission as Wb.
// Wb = 156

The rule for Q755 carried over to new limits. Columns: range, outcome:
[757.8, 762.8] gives 153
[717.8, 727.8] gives 153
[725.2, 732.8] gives 157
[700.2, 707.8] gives 152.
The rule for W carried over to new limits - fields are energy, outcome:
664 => 150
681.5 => 166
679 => 165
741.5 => 156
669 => 160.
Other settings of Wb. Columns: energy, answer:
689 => 162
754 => 168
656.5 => 150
